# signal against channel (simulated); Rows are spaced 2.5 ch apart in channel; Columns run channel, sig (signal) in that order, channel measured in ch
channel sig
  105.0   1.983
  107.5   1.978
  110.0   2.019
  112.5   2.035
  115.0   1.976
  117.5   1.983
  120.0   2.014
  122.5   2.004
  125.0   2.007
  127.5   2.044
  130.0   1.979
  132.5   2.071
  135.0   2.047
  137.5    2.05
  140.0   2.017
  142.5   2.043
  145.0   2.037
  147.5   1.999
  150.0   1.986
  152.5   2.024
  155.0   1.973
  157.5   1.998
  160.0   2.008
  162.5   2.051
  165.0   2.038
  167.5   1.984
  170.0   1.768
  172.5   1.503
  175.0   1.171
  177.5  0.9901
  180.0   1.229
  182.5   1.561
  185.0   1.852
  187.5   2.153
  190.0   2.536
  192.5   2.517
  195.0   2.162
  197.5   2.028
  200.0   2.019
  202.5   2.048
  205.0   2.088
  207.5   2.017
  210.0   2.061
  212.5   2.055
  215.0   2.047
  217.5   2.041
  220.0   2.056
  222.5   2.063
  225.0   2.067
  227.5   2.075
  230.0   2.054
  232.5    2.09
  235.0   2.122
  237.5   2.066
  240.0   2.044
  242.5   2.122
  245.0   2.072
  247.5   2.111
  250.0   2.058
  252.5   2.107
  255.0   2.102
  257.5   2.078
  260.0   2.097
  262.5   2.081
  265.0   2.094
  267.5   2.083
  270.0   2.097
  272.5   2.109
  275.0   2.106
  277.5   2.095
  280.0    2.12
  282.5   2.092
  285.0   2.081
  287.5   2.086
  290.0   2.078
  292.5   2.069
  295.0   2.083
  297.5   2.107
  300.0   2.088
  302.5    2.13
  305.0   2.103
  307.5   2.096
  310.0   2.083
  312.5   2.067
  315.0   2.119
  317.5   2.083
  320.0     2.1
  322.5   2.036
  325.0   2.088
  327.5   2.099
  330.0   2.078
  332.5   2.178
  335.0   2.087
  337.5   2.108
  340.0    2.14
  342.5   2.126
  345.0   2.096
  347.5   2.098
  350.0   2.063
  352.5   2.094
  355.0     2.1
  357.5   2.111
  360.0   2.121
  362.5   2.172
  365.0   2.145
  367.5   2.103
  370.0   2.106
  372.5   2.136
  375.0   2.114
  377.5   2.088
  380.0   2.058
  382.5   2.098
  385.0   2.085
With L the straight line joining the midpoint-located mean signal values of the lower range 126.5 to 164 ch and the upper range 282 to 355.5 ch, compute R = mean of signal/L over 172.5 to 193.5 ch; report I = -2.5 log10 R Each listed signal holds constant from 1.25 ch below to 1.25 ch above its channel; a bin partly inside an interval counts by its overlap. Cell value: 0.18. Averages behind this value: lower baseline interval 2.02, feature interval 1.73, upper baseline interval 2.1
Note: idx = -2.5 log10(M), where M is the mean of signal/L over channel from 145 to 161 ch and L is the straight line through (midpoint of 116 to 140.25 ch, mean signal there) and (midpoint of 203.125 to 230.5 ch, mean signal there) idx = 0.02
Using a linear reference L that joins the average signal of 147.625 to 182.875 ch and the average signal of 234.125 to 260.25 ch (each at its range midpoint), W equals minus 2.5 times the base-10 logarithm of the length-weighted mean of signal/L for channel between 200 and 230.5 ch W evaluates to -0.05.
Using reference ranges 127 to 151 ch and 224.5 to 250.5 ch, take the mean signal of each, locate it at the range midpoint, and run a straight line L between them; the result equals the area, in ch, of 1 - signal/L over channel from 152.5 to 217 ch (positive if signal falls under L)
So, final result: 4.24 ch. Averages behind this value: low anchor 2.03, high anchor 2.08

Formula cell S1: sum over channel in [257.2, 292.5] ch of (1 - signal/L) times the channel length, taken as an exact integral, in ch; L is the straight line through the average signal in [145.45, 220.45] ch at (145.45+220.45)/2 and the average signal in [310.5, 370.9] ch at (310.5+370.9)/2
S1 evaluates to -1.0 ch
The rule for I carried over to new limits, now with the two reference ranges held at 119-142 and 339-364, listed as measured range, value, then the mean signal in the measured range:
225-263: -0.01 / 2.08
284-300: 0.00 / 2.08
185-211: -0.05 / 2.15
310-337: 0.00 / 2.09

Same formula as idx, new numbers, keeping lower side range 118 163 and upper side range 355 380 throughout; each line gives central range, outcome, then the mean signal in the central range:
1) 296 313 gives 0.00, 2.1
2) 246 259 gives -0.01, 2.09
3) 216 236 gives -0.01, 2.07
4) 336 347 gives 0.00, 2.12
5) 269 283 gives -0.01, 2.1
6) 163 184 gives 0.29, 1.55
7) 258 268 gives -0.01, 2.09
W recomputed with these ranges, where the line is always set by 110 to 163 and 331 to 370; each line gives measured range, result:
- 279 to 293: 0.00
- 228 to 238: -0.01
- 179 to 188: 0.21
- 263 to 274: -0.01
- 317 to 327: 0.01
